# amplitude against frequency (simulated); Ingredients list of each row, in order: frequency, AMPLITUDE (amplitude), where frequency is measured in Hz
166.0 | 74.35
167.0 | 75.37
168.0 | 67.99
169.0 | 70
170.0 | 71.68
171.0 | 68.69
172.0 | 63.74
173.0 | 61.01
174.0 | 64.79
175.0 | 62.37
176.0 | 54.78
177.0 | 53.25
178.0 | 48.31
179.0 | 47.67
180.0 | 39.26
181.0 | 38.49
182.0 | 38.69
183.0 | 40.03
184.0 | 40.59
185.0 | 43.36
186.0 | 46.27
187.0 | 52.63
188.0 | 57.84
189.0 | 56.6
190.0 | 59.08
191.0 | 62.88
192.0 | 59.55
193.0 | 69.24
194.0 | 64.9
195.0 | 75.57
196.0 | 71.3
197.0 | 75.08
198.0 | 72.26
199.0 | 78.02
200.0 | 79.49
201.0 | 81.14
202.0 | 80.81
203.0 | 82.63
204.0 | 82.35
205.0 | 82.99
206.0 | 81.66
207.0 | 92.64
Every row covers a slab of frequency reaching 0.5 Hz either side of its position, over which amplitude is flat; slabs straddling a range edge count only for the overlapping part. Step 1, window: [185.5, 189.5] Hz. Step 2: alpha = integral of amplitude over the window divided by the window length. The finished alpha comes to 53.3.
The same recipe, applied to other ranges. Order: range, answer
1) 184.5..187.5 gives 47.4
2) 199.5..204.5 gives 81.3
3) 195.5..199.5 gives 74.2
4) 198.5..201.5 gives 79.5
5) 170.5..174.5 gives 64.6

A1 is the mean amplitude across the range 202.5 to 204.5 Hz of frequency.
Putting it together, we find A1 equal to 82.5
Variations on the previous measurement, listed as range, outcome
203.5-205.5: 82.7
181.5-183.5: 39.4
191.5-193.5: 64.4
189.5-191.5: 61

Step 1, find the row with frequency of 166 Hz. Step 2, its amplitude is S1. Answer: 74.35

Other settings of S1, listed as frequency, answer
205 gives 82.99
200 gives 79.49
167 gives 75.37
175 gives 62.37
